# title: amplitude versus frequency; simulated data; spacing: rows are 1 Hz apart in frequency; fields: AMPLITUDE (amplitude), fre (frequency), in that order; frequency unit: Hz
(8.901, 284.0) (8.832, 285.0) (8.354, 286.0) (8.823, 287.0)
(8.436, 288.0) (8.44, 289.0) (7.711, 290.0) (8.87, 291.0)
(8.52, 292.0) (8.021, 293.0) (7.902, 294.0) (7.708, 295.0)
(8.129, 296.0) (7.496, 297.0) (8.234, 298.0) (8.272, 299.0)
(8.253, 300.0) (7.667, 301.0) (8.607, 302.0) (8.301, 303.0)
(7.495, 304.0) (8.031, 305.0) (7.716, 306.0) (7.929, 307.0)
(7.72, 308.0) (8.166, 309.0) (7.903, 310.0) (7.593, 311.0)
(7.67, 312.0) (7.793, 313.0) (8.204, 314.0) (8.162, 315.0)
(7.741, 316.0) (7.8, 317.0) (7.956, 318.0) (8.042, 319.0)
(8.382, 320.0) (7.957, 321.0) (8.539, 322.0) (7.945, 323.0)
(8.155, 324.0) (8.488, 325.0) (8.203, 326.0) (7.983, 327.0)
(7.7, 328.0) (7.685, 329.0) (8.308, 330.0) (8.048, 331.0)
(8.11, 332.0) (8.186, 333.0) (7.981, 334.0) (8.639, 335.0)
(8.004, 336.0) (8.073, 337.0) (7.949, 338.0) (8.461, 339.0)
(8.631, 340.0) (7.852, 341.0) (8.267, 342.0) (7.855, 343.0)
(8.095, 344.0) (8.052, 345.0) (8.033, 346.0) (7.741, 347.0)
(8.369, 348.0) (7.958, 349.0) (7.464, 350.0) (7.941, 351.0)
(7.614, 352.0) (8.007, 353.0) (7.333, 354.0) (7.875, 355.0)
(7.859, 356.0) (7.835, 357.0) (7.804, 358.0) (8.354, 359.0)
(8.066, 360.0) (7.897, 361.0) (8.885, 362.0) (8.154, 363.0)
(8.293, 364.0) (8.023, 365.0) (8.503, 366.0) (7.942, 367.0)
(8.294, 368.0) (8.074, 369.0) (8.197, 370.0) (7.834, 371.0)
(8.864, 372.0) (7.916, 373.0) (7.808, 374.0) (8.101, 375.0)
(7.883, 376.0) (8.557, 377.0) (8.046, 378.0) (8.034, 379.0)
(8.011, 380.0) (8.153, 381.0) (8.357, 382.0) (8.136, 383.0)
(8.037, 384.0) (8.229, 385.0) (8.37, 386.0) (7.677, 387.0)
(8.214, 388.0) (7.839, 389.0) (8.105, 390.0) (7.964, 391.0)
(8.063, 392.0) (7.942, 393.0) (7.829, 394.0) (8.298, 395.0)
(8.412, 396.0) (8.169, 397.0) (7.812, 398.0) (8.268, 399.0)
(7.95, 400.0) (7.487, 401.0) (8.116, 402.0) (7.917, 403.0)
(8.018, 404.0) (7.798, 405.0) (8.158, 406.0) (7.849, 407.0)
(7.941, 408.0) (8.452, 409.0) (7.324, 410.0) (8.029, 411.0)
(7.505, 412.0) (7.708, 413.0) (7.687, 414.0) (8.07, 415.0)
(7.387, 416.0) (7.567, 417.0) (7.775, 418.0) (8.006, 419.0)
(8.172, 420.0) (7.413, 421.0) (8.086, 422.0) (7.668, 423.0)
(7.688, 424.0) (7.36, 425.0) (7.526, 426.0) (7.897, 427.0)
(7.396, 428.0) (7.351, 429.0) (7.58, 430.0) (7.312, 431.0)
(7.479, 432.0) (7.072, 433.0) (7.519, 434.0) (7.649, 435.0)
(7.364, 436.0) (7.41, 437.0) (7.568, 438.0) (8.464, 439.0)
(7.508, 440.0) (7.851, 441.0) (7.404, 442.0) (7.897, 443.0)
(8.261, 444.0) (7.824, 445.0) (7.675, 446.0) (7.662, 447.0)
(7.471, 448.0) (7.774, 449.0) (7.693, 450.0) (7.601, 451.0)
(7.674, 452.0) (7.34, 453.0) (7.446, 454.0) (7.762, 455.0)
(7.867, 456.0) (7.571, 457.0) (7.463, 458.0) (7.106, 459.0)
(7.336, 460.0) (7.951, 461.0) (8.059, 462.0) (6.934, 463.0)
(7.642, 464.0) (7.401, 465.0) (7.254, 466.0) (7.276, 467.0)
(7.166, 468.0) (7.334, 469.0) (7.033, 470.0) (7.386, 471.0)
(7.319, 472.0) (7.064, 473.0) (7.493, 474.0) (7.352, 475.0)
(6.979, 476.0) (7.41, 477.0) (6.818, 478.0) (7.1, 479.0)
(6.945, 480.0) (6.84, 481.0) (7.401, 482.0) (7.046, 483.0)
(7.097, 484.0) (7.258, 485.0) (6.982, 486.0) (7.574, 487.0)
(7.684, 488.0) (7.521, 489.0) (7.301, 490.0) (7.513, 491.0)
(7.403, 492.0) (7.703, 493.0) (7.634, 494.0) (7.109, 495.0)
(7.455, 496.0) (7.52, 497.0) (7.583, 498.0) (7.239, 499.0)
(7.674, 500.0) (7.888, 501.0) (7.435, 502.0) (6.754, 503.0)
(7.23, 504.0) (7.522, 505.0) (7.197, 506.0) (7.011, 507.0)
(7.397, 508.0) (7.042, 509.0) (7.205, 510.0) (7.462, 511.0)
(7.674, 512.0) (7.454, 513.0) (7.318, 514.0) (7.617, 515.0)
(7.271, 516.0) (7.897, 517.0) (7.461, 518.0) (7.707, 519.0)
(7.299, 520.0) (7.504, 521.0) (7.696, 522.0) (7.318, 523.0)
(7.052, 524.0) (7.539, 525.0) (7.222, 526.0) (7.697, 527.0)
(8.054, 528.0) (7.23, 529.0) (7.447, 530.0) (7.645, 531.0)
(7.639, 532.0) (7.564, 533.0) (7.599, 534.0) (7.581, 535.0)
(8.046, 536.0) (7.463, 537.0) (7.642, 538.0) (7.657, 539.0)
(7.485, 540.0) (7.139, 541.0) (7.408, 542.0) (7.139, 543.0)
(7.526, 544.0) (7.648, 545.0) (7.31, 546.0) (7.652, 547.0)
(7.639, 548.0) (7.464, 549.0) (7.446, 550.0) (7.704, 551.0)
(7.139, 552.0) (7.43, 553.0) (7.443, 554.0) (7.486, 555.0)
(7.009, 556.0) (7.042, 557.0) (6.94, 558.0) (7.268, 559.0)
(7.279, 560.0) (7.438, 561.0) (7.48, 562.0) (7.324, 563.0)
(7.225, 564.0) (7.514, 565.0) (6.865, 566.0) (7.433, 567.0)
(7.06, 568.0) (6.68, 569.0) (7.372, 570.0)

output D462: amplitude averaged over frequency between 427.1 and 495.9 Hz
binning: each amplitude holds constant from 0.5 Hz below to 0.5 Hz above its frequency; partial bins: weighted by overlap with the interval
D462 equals 7.45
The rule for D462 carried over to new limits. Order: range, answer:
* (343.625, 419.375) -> 8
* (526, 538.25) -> 7.62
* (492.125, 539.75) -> 7.48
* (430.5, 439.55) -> 7.54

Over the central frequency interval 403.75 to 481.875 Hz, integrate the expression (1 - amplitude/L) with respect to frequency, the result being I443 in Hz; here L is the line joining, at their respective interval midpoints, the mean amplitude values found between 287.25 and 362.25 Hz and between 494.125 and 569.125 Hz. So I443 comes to 1.2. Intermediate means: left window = 8.04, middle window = 7.56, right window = 7.41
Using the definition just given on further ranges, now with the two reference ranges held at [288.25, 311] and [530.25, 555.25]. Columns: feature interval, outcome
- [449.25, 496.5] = 1.8 Hz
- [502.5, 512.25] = 0.5 Hz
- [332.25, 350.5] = -0.3 Hz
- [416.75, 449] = 0.4 Hz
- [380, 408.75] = -0.8 Hz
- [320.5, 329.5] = -0.1 Hz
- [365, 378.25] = -0.4 Hz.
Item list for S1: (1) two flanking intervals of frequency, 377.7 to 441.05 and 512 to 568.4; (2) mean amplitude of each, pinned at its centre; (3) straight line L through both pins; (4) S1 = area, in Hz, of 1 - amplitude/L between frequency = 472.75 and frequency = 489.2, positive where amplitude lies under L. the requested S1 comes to 0.9 Hz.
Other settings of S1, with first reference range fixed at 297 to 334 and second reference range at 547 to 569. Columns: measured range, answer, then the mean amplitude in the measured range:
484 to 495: 0.1 Hz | 7.43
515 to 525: -0.1 Hz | 7.48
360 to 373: -0.6 Hz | 8.23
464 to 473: 0.3 Hz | 7.28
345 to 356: 0.1 Hz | 7.84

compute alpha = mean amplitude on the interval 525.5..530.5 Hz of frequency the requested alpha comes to 7.53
